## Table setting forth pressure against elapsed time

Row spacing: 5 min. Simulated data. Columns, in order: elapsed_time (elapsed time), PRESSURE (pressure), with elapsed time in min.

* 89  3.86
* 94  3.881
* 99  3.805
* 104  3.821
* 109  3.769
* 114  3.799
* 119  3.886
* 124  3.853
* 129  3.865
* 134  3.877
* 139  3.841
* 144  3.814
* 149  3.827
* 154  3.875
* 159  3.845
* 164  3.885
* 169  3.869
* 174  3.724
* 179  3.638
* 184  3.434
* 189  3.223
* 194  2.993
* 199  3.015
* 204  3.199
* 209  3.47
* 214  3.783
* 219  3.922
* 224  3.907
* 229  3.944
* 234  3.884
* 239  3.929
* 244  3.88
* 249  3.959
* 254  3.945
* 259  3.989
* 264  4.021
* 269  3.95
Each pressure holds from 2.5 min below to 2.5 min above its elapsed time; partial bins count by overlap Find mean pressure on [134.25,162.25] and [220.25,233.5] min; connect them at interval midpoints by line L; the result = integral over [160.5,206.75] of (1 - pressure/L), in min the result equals 5.1 min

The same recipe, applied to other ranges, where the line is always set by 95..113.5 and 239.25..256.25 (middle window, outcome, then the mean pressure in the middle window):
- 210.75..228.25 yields 0.2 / 3.86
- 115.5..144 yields -0.2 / 3.86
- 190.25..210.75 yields 3.8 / 3.16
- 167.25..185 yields 0.9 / 3.68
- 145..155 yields 0.0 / 3.84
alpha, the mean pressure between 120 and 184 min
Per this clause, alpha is 3.81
